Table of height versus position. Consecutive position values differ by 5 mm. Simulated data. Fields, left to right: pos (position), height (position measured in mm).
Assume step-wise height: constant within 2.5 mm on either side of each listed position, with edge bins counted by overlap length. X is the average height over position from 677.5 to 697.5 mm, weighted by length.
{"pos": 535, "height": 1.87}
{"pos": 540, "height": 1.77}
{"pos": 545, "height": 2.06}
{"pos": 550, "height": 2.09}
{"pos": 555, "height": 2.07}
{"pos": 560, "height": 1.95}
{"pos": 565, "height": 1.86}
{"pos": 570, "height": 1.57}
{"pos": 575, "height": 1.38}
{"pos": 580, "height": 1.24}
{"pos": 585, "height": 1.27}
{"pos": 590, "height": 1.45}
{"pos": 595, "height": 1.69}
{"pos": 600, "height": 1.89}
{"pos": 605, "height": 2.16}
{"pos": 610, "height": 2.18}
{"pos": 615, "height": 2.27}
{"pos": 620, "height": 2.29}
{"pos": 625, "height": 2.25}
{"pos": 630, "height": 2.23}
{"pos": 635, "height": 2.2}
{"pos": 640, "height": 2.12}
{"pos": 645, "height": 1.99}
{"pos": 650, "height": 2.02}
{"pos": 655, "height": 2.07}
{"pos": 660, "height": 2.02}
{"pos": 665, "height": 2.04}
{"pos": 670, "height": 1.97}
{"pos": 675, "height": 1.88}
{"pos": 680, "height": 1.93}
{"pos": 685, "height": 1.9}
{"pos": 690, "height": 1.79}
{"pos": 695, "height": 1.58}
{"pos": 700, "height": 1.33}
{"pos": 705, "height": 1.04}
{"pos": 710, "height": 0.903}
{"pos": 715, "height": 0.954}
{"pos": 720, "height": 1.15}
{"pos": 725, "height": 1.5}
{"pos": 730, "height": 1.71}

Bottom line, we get 1.8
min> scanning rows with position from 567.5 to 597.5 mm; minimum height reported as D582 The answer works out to 1.24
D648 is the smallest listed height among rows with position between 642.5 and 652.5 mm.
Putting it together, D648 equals 1.99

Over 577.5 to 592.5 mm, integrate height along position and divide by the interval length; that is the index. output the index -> 1.32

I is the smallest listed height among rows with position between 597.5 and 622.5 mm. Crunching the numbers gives 1.89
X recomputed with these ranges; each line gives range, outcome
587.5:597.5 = 1.57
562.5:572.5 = 1.72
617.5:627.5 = 2.27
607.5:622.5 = 2.25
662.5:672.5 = 2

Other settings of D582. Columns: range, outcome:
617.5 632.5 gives 2.23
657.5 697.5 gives 1.58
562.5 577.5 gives 1.38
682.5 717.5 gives 0.903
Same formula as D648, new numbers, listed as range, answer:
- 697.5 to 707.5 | 1.04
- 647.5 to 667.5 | 2.02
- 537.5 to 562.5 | 1.77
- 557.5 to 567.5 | 1.86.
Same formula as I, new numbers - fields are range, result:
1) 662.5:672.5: 1.97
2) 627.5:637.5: 2.2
